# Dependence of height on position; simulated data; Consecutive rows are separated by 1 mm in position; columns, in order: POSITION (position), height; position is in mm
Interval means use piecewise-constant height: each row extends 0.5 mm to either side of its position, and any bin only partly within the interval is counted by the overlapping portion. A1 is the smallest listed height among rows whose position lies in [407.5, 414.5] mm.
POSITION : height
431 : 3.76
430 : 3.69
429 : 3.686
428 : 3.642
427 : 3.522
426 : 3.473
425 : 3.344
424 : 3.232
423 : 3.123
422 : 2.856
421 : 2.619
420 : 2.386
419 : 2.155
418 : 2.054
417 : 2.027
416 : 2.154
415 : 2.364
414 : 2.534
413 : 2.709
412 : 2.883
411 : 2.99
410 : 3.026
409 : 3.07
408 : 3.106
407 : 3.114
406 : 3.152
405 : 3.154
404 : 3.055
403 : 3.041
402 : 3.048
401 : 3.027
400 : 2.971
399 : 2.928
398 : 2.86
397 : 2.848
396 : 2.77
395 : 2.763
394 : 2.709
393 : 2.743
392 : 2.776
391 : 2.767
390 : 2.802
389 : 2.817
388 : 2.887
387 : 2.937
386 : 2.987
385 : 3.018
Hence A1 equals 2.534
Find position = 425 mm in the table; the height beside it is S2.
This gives 3.344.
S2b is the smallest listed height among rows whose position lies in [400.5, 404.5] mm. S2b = 3.027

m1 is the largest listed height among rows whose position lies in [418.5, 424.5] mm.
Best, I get 3.232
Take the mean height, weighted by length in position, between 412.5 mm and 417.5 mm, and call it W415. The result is 2.36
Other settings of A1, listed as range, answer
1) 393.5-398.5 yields 2.709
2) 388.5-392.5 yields 2.767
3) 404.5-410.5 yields 3.026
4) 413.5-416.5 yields 2.154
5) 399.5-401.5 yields 2.971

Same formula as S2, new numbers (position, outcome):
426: 3.473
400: 2.971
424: 3.232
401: 3.027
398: 2.86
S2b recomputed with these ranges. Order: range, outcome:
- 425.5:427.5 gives 3.473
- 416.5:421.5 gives 2.027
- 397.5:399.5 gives 2.86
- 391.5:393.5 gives 2.743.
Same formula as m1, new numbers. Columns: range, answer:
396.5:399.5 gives 2.928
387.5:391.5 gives 2.887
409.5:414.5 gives 3.026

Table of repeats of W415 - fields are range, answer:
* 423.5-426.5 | 3.35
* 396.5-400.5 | 2.9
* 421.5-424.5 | 3.07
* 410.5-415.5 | 2.7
